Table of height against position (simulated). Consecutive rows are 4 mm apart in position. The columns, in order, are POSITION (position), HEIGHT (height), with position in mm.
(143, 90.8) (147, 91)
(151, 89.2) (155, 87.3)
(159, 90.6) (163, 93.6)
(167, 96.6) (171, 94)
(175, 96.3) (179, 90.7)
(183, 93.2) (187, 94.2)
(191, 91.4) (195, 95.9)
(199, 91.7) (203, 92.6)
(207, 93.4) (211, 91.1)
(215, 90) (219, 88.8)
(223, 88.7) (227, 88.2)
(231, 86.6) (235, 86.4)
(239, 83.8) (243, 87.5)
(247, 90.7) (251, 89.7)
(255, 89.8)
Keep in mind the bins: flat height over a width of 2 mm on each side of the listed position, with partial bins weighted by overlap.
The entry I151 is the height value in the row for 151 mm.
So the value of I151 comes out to 89.2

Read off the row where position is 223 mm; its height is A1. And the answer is 88.7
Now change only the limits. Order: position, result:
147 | 91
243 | 87.5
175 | 96.3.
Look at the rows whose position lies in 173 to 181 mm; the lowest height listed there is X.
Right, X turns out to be 90.7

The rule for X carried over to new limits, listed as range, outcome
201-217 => 90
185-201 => 91.4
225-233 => 86.6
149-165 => 87.3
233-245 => 83.8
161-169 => 93.6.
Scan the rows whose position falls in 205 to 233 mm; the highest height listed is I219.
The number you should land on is 93.4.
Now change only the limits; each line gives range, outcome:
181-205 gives 95.9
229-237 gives 86.6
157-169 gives 96.6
